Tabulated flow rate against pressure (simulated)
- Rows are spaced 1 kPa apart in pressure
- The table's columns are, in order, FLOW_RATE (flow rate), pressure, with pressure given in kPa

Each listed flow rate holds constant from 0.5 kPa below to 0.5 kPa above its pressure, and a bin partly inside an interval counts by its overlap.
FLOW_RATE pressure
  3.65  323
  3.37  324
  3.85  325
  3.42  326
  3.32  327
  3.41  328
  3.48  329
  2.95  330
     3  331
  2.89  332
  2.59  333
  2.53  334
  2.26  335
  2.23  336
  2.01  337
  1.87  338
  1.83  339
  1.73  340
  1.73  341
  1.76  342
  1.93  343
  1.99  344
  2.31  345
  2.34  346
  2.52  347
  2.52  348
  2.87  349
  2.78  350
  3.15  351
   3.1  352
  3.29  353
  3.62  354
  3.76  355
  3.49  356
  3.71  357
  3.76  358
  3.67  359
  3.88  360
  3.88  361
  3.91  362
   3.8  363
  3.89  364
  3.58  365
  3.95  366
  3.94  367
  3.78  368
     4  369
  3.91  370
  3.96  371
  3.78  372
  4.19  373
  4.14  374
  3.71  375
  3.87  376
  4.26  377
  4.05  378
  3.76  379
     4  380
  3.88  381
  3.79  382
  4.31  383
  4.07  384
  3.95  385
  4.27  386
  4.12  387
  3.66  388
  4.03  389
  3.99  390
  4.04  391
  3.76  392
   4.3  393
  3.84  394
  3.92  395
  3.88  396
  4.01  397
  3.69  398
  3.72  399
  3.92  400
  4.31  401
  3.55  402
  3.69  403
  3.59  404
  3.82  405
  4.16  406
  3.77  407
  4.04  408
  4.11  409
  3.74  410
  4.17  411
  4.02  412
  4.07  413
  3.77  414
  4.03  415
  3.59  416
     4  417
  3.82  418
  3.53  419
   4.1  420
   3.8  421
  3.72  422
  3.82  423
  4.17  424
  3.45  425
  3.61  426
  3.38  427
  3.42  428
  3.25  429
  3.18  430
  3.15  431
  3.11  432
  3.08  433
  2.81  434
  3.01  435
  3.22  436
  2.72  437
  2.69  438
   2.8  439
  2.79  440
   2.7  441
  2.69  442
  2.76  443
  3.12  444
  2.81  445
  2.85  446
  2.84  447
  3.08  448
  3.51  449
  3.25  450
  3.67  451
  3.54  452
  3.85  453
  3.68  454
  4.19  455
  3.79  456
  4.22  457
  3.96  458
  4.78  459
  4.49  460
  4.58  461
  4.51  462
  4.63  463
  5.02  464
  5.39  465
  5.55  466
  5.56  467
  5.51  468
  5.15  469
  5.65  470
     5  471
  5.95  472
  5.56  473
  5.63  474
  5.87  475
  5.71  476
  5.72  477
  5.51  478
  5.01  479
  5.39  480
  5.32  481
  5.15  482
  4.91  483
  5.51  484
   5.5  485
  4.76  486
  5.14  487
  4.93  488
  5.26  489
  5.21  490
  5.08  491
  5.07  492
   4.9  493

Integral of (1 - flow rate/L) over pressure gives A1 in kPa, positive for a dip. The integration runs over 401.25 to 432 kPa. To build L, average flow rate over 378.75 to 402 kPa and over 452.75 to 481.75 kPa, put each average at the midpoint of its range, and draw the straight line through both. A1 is 4.04 kPa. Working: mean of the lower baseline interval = 3.96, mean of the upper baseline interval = 5.02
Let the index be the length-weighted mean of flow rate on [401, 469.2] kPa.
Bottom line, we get 3.74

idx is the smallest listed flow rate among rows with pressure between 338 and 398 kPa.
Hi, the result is 1.73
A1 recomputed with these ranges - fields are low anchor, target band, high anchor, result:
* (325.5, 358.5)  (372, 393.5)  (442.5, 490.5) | -4.1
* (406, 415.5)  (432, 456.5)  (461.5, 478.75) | 8.4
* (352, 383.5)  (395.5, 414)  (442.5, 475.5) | 0.7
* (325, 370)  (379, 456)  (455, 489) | 9.7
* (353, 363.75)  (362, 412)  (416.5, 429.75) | -3.0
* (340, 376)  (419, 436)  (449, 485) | 3.4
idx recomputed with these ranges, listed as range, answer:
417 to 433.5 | 3.08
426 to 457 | 2.69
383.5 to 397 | 3.66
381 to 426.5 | 3.45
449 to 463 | 3.25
